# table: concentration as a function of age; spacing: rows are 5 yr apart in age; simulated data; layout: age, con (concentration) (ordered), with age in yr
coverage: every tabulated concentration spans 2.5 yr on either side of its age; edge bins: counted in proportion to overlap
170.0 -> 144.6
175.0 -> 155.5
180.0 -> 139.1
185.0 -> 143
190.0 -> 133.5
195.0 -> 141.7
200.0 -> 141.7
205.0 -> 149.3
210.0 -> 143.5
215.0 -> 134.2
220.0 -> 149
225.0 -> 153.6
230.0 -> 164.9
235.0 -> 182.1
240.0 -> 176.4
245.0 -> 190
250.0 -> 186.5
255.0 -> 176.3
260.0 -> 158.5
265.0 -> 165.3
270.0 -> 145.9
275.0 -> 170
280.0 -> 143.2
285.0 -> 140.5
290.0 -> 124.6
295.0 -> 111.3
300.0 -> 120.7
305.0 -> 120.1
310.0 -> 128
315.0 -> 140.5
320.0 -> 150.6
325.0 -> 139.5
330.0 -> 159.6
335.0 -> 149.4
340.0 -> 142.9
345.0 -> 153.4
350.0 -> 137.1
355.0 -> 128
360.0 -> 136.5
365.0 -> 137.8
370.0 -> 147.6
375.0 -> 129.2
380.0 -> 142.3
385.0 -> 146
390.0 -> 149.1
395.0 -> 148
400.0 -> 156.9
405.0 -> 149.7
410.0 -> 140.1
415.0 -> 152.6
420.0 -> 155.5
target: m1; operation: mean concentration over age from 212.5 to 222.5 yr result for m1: 142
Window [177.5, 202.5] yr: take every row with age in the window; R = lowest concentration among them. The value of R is 133.5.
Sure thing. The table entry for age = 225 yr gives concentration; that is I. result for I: 153.6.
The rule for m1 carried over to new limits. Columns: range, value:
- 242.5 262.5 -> 178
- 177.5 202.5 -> 140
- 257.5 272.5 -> 157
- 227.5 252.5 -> 180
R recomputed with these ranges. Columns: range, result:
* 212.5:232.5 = 134.2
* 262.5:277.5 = 145.9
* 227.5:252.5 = 164.9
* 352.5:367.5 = 128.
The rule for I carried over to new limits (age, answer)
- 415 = 152.6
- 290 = 124.6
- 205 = 149.3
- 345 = 153.4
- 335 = 149.4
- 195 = 141.7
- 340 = 142.9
